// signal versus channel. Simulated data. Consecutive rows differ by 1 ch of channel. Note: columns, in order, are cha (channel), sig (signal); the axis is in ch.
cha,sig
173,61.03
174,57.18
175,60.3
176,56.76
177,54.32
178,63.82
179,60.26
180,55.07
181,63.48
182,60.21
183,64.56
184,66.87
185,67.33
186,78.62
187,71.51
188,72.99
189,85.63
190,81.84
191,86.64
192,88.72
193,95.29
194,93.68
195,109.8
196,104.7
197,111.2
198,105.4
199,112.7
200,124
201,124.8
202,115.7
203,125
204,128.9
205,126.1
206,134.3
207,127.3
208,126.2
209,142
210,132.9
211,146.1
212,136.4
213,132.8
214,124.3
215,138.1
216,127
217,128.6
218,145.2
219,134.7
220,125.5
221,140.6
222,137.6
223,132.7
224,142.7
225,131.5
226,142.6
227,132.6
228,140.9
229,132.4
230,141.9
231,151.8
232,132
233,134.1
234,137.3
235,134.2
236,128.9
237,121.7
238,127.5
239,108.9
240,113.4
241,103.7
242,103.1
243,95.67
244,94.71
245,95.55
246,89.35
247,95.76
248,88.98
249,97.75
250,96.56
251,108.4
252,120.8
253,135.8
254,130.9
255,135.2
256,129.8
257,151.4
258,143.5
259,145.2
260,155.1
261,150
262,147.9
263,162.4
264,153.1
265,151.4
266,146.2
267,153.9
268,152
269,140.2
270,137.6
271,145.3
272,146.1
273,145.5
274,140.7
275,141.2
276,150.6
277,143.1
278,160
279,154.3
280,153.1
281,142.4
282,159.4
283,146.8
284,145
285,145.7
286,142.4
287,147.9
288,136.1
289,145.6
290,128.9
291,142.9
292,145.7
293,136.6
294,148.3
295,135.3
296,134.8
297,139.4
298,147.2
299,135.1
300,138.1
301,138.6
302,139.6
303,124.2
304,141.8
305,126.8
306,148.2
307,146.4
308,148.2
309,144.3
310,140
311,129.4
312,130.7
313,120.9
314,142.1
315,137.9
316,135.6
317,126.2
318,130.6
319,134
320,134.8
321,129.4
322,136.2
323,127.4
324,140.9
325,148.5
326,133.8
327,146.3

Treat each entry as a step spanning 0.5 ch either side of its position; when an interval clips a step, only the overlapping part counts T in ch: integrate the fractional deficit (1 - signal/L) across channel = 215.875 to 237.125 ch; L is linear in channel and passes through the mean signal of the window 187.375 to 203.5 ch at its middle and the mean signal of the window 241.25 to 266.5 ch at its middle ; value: -4.0 ch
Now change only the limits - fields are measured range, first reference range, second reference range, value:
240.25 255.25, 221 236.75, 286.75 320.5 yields 3.4 ch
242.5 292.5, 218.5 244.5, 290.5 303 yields -0.7 ch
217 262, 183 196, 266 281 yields -2.2 ch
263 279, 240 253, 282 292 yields -2.7 ch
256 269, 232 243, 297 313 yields -2.3 ch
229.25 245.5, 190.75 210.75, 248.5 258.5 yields 0.2 ch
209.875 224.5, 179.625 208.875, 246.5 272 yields -3.2 ch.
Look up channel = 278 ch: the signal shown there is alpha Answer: 160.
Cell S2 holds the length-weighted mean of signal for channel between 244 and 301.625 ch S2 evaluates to 138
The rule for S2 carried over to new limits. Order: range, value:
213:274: 131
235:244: 113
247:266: 133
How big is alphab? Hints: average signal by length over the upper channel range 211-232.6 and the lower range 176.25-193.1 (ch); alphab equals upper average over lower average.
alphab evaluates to 1.92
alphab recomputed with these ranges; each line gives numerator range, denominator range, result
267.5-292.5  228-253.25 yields 1.26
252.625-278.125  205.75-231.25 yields 1.08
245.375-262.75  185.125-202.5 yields 1.29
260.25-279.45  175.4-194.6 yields 2.06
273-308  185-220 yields 1.24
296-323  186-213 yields 1.22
